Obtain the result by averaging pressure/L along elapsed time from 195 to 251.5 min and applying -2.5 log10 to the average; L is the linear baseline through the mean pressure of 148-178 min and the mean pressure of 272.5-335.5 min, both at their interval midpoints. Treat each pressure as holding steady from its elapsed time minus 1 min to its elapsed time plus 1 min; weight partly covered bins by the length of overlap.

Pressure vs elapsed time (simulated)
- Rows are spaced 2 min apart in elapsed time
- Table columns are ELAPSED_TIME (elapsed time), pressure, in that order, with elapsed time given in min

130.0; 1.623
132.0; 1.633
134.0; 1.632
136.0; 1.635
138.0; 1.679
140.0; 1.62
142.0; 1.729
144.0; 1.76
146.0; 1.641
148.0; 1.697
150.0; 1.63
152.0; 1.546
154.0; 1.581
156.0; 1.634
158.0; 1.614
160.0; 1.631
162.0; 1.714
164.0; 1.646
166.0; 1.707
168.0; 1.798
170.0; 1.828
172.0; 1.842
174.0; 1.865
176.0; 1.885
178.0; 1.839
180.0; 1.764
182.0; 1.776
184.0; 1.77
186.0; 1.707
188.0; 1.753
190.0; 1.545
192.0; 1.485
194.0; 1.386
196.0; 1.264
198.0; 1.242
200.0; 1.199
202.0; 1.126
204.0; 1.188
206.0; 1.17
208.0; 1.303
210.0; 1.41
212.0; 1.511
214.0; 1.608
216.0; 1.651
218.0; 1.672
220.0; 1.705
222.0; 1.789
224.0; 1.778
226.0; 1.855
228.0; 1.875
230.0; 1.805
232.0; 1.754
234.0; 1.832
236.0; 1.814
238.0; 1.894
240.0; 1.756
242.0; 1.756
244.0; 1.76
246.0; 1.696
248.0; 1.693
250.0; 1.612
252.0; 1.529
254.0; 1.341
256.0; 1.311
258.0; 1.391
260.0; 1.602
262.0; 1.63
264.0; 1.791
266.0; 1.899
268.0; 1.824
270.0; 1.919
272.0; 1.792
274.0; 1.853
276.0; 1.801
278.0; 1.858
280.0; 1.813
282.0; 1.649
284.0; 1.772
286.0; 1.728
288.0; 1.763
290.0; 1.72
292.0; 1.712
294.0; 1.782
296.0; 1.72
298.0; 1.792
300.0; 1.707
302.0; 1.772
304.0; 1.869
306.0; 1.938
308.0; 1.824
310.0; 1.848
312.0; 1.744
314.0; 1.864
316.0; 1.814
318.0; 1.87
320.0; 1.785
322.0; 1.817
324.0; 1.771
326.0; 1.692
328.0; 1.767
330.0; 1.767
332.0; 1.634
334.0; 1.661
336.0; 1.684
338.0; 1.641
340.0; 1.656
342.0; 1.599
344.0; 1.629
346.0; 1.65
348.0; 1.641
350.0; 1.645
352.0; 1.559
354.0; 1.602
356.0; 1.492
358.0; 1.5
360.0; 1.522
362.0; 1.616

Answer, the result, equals 0.09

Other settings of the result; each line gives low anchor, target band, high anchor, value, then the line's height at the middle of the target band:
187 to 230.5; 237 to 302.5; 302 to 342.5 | -0.04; 1.65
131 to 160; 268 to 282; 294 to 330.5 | -0.04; 1.76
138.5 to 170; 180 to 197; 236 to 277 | 0.05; 1.68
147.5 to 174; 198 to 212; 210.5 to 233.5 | 0.34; 1.71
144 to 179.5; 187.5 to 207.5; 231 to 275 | 0.28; 1.71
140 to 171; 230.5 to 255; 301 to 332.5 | 0.02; 1.74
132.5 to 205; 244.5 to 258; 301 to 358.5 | 0.10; 1.67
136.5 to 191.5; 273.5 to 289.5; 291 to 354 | -0.03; 1.73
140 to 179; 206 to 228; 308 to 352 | 0.06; 1.72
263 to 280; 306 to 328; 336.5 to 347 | -0.06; 1.71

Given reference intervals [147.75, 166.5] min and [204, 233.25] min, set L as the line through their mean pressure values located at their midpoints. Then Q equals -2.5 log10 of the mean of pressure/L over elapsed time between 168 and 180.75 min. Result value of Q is -0.13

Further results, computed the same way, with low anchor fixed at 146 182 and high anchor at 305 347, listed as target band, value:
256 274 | 0.01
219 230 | -0.04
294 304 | -0.01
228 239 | -0.06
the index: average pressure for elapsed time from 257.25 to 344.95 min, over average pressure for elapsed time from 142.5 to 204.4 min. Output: 1.08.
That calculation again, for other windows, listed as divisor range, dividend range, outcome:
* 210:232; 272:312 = 1.04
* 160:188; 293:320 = 1.02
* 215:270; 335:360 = 0.94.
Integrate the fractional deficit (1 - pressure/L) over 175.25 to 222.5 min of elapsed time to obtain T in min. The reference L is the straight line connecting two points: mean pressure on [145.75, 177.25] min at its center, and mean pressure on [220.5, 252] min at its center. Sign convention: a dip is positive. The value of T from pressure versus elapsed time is 5.7 min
